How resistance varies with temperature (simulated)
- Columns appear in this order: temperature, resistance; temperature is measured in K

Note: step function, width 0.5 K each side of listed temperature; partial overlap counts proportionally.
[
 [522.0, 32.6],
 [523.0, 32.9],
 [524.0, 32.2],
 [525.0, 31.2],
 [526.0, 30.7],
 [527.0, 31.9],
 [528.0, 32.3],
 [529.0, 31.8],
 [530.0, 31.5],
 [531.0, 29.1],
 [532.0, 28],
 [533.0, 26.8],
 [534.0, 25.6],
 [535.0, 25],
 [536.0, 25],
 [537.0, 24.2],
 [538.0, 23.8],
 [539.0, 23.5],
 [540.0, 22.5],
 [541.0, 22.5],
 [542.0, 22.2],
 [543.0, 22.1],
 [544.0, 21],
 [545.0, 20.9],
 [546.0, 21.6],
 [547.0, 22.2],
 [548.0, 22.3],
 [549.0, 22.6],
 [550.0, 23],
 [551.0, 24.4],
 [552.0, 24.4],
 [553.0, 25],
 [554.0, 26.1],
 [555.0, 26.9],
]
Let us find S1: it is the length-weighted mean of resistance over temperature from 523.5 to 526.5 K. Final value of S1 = 31.4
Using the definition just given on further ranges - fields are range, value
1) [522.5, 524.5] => 32.5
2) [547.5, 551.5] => 23.1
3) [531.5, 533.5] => 27.4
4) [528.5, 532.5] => 30.1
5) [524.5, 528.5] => 31.5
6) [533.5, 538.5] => 24.7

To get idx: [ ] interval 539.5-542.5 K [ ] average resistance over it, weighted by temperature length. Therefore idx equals 22.4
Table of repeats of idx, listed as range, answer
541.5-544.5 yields 21.8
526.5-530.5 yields 31.9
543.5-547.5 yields 21.4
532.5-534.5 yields 26.2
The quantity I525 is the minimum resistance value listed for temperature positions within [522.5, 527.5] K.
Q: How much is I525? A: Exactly 30.7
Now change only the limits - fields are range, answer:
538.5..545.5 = 20.9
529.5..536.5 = 25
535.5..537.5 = 24.2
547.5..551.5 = 22.3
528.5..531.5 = 29.1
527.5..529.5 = 31.8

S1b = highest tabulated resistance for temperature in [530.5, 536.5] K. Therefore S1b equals 29.1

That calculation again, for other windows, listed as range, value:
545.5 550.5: 23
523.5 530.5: 32.3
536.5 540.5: 24.2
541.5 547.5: 22.2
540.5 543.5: 22.5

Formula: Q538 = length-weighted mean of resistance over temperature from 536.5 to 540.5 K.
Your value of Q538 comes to 23.5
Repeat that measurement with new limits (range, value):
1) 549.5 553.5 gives 24.2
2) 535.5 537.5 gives 24.6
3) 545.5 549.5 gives 22.2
